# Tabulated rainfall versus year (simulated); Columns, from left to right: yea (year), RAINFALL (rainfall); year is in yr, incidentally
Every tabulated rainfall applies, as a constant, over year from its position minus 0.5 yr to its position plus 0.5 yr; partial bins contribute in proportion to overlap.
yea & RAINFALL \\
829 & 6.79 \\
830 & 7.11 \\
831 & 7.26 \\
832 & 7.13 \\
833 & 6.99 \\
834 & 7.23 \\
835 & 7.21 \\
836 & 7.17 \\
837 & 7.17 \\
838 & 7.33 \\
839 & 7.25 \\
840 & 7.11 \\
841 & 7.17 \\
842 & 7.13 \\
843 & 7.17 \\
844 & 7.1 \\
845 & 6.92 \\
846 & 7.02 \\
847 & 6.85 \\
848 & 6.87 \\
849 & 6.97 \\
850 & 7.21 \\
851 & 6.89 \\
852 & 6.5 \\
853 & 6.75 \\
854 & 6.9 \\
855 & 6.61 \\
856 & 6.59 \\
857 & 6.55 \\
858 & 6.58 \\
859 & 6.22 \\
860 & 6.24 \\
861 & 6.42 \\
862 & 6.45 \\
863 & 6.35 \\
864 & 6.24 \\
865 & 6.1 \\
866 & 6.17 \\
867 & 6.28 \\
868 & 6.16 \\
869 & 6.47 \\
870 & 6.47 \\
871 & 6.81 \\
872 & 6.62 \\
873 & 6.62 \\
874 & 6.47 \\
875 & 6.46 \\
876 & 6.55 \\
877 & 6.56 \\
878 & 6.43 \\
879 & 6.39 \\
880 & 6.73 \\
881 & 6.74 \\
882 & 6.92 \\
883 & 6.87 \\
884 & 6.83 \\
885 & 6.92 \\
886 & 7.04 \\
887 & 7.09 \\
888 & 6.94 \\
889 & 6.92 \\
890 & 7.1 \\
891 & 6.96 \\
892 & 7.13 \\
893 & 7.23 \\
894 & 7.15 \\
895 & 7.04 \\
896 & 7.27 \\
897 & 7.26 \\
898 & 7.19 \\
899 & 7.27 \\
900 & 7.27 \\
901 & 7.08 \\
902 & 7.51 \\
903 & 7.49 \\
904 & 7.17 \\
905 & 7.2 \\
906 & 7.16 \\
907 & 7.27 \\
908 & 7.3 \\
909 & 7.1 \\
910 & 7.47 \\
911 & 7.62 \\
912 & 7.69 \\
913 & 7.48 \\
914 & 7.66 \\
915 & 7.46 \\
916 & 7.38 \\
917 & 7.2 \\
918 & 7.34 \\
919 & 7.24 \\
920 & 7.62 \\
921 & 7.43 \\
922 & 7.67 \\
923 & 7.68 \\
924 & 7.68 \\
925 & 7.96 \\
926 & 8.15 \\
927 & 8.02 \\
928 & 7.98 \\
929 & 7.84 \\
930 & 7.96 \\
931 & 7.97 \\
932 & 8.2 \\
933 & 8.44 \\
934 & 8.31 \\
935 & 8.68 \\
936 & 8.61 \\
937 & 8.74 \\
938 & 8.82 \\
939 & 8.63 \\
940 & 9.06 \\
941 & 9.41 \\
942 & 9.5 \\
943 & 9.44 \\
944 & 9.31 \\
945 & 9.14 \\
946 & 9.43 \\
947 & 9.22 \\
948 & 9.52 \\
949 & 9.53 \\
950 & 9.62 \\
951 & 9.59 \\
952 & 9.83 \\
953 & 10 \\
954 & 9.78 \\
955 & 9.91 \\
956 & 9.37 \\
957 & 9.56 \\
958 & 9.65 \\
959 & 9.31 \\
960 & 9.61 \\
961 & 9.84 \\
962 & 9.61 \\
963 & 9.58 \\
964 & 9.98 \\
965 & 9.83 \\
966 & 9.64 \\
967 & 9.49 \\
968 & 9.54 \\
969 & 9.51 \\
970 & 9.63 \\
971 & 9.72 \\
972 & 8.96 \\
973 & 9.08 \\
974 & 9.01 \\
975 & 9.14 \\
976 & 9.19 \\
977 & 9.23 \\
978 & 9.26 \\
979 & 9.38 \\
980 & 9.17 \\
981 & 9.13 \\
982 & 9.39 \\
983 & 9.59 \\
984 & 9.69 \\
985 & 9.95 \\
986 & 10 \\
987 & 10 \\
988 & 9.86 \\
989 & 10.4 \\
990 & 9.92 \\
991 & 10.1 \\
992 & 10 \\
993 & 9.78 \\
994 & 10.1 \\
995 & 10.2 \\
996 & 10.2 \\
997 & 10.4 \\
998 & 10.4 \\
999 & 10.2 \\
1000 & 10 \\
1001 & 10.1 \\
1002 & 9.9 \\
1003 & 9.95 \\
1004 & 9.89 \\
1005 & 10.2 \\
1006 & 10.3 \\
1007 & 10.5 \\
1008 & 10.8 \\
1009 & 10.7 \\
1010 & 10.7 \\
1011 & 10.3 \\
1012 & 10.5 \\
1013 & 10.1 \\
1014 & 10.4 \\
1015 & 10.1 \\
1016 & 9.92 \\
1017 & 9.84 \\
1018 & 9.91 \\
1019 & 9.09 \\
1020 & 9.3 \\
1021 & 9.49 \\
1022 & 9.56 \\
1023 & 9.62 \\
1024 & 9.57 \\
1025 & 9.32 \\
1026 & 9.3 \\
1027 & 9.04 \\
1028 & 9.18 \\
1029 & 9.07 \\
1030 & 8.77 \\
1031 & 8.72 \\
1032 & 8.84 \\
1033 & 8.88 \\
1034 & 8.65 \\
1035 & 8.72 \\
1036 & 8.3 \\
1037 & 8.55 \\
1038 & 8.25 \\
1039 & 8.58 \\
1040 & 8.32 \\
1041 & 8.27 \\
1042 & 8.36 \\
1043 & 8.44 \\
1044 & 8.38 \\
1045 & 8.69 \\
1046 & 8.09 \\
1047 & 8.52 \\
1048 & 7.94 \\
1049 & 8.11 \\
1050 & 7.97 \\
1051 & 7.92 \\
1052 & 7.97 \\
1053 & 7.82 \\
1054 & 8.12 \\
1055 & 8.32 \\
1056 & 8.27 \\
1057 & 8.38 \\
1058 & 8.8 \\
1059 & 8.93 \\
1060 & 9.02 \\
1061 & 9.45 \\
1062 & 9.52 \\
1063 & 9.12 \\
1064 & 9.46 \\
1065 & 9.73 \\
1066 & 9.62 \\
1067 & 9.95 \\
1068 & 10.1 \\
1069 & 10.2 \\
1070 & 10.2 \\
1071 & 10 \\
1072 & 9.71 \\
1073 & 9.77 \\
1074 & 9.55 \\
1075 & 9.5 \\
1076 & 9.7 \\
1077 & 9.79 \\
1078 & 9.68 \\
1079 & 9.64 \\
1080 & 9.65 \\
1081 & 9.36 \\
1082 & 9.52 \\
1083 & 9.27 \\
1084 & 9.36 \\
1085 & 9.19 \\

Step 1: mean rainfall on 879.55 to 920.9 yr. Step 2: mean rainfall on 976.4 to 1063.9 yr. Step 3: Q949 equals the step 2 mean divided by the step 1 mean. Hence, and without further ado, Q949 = 1.30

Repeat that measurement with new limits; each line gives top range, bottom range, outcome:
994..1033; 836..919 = 1.42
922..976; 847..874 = 1.39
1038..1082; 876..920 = 1.26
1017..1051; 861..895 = 1.32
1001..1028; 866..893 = 1.48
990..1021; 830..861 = 1.46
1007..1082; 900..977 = 1.07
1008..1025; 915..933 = 1.29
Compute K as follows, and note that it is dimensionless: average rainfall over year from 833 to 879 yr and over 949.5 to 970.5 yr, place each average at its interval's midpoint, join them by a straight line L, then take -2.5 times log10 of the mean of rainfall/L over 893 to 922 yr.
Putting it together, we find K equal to 0.117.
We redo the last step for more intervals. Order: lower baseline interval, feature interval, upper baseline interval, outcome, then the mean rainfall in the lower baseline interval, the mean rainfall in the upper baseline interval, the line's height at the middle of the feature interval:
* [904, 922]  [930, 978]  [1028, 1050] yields -0.20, 7.39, 8.5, 7.75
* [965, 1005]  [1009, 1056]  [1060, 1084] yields 0.08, 9.73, 9.65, 9.69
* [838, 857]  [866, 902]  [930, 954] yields 0.14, 6.94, 9.08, 7.77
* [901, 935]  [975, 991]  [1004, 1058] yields -0.14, 7.63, 9.08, 8.47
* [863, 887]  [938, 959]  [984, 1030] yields -0.12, 6.57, 9.94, 8.45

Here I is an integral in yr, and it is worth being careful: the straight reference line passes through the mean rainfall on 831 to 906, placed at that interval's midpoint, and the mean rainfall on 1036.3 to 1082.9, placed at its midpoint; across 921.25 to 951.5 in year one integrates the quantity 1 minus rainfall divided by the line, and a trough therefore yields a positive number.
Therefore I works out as -4.1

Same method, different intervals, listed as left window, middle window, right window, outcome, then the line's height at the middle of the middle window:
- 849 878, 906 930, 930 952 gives 2.0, 8.26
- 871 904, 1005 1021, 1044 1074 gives -3.3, 8.42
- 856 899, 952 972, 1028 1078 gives -4.9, 7.75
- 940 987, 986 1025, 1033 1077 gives -3.5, 9.22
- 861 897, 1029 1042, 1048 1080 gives 0.3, 8.78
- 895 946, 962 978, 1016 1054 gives -2.3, 8.26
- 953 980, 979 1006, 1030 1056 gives -2.5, 9.11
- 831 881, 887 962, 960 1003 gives 1.9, 8.36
